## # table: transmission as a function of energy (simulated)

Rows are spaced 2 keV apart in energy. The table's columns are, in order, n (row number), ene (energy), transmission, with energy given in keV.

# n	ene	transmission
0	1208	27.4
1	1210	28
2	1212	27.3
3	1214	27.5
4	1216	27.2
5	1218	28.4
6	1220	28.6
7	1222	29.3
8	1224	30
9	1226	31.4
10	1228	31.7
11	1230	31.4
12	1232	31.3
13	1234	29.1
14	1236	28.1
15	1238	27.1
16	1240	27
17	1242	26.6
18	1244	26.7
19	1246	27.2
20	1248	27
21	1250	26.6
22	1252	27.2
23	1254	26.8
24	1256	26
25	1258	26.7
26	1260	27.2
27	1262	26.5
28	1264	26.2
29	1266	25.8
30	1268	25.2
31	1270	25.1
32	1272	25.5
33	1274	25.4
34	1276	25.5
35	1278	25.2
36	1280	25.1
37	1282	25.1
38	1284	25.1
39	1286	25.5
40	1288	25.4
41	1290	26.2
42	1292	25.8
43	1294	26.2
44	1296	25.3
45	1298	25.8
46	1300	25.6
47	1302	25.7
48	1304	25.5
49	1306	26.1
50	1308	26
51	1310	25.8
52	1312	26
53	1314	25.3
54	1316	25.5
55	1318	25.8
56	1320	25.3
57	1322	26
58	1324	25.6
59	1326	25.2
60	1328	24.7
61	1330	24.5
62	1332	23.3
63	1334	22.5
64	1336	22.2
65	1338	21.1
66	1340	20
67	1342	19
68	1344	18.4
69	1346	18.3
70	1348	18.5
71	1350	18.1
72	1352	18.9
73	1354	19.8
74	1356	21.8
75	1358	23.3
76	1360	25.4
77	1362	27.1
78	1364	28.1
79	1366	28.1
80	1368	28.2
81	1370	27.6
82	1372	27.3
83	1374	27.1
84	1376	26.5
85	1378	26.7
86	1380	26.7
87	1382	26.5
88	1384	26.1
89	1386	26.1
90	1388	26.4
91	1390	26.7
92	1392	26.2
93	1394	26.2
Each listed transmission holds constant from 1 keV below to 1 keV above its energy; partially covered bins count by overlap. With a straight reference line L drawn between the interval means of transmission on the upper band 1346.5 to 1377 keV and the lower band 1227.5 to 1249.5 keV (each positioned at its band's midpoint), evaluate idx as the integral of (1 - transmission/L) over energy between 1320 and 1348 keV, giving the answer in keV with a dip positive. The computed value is 3.2 keV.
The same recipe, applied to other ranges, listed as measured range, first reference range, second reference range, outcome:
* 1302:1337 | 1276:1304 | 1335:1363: -2.78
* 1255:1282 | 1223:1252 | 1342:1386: 1.71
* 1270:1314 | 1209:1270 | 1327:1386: 0.59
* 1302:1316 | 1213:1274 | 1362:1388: 0.82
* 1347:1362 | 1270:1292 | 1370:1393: 2.88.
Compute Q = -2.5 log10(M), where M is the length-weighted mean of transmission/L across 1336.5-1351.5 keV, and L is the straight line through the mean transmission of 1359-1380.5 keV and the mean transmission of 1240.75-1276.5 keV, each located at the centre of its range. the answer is 0.371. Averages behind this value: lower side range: 26.3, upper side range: 27.2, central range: 19.2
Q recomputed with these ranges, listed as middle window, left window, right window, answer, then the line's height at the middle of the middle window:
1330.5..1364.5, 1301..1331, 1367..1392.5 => 0.21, 26.2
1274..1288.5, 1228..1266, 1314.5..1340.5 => 0.03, 26.1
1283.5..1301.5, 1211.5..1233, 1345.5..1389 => 0.06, 27.2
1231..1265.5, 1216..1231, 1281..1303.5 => 0.04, 28.4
